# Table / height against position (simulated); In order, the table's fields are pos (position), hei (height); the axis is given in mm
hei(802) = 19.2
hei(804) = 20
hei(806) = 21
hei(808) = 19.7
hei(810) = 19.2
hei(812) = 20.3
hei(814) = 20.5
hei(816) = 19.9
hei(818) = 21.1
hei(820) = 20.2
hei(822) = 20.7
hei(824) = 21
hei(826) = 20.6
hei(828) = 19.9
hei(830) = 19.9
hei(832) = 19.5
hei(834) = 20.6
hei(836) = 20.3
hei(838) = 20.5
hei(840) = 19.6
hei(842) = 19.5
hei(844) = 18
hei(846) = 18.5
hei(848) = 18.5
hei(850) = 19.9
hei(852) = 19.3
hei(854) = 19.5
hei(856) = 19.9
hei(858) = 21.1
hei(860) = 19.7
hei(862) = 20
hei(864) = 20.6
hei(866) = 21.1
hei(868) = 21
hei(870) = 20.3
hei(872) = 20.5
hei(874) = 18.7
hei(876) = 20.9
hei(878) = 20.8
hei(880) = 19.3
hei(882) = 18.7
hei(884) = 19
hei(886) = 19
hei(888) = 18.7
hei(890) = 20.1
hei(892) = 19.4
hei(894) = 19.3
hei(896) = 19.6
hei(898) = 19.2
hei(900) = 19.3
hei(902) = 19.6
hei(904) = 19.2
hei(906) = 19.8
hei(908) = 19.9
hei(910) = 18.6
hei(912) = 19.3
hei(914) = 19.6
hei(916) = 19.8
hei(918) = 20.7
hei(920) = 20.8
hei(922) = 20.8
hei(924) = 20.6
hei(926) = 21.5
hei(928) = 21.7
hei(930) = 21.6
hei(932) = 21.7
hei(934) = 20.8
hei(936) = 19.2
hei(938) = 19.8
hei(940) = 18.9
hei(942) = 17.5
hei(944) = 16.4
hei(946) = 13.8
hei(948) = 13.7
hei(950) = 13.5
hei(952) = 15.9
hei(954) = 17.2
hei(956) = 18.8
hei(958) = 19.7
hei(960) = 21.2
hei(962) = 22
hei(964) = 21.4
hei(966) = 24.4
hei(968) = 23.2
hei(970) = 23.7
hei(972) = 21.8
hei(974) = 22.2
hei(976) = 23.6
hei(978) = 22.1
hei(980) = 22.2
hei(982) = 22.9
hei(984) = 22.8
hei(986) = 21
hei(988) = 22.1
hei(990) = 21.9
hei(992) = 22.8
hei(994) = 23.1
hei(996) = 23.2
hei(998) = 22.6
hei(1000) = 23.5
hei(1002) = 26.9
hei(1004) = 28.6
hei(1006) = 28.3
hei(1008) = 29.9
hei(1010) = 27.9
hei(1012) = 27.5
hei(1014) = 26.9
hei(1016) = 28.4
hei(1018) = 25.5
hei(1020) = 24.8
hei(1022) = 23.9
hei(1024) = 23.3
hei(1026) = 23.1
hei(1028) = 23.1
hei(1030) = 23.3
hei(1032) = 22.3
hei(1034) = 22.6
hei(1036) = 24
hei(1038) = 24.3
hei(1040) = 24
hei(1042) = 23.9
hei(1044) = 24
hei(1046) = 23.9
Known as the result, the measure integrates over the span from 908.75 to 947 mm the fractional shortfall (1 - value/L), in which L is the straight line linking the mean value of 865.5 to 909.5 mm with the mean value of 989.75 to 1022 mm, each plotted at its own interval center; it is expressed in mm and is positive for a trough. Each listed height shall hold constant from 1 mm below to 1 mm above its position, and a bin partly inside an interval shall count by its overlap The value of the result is 3.7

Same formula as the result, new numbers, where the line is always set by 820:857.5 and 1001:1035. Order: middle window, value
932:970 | 7.3 mm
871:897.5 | 2.2 mm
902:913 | 1.3 mm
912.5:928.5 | 1.3 mm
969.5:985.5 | 1.2 mm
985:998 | 1.3 mm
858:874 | 0.2 mm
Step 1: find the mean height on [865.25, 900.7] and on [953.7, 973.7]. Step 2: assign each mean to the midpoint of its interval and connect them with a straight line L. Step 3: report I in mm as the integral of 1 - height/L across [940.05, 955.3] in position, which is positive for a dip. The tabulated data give 3.9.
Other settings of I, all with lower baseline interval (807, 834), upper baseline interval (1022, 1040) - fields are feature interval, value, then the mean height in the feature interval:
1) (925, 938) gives 0.52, 21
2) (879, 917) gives 3.59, 19.3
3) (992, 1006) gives -1.18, 24.8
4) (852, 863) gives 0.41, 20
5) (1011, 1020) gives -1.45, 26.8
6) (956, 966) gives 0.50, 21.2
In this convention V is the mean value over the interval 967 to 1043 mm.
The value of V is 24.1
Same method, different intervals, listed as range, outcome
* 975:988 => 22.4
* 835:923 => 19.7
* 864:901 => 19.7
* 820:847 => 19.9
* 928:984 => 20.1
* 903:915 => 19.4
